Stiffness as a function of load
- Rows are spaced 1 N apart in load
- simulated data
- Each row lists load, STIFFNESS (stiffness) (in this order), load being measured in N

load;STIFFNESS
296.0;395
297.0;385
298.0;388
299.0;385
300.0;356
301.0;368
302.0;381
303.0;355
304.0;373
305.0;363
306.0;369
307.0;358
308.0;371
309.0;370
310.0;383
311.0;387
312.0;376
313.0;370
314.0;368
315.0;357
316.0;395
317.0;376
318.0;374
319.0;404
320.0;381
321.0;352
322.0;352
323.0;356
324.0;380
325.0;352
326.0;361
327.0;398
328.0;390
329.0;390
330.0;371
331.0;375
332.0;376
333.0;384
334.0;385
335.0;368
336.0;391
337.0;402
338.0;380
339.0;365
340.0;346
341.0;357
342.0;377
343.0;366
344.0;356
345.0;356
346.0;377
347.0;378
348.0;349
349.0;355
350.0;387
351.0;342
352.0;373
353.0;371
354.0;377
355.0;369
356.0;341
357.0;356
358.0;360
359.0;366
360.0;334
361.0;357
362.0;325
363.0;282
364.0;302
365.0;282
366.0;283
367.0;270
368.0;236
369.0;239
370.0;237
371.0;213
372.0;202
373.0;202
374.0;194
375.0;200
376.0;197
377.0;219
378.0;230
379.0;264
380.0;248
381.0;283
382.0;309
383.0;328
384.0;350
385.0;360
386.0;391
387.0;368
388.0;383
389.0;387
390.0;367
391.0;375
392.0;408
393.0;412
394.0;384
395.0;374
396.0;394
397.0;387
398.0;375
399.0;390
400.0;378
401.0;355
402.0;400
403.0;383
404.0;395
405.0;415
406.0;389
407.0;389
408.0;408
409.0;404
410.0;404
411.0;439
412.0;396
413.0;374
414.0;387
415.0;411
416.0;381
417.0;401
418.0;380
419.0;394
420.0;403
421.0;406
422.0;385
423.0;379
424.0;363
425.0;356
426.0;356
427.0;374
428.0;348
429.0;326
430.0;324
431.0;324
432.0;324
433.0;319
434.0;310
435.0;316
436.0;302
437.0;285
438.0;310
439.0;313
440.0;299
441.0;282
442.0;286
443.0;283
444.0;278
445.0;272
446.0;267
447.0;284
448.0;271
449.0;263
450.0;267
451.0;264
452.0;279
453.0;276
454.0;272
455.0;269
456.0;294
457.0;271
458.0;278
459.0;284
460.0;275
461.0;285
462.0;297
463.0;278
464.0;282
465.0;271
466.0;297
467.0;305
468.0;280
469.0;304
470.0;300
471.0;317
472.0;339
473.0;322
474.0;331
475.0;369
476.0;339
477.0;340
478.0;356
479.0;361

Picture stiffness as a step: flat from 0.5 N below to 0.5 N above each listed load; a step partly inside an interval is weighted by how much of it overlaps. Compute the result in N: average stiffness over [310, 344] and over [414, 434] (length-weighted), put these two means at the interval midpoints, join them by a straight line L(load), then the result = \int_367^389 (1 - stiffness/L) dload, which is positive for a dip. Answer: 5.8 N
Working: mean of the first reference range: 374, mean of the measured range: 272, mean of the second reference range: 365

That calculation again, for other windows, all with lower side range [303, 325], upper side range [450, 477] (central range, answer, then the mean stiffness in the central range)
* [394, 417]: -4.8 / 392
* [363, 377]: 4.4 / 236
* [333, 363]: -0.8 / 363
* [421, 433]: -1.4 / 352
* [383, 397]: -2.0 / 379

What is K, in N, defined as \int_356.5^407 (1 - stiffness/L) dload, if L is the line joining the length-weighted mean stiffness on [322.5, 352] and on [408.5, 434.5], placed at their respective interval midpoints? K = 6.6 N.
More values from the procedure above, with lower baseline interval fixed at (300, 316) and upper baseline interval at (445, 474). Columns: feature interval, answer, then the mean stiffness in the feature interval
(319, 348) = -1.33 N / 372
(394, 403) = -1.74 N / 382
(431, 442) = -0.26 N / 306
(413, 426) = -3.26 N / 385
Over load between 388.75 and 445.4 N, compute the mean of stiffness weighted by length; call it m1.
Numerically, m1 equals 362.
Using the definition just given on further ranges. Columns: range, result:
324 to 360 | 370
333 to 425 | 349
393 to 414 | 392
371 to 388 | 273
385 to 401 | 383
